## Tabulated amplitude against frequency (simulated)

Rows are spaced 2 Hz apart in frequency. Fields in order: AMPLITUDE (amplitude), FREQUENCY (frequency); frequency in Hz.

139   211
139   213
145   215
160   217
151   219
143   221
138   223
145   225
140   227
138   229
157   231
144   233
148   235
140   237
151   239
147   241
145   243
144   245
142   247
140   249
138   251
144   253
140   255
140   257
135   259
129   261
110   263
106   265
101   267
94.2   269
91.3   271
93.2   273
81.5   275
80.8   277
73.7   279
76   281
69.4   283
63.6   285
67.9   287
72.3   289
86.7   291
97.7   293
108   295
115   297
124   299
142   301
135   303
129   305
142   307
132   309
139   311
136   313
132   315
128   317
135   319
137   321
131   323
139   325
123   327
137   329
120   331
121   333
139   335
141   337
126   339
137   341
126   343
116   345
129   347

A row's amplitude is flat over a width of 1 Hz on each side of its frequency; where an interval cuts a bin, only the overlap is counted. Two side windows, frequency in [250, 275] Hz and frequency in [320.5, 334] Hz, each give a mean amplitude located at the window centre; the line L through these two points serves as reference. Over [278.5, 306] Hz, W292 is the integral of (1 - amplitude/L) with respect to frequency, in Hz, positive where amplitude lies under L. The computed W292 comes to 5.7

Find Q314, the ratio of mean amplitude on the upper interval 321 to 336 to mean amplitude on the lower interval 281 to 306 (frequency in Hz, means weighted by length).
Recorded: 1.3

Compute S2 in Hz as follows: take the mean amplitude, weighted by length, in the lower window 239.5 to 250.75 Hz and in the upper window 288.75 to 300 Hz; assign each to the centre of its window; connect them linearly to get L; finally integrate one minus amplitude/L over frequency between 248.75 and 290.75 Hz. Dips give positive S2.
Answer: 7.9 Hz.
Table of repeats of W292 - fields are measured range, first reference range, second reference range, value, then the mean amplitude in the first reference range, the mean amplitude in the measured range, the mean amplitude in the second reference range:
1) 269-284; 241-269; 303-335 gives 5.68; 131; 81.7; 132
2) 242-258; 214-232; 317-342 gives 0.12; 146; 142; 132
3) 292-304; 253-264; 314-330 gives 1.10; 132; 120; 133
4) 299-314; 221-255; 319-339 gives -0.09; 144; 136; 132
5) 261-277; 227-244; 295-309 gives 4.65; 146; 97.8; 130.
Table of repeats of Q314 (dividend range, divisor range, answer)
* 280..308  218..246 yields 0.70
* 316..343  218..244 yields 0.91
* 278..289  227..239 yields 0.48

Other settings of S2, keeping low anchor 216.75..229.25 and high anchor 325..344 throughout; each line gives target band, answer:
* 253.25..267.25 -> 1.5 Hz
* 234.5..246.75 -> -0.3 Hz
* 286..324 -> 3.8 Hz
